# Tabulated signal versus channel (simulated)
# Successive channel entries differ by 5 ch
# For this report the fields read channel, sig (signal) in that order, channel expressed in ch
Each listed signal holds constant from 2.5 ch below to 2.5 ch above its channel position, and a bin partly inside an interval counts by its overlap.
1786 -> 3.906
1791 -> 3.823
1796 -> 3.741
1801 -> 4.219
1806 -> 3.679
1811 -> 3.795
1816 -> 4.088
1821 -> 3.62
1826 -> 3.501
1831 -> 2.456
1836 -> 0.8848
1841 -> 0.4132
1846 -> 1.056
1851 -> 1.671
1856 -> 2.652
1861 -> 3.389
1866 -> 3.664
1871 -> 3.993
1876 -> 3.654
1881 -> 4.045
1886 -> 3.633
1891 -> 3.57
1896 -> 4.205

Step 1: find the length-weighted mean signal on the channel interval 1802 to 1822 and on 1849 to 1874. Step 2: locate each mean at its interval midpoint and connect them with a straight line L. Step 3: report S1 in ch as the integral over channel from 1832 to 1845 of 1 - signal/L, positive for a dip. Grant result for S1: 9.62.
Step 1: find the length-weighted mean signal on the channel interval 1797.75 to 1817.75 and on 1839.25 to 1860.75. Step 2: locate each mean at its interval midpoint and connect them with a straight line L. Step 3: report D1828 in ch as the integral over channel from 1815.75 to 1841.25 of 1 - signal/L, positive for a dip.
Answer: 3.9 ch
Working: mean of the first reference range 3.93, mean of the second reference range 1.69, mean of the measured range 2.54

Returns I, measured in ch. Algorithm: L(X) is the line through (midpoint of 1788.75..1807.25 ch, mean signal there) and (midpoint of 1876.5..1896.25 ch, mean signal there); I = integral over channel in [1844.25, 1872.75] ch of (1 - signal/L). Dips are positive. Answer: 8.02 ch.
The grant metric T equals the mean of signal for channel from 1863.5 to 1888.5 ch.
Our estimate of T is 3.8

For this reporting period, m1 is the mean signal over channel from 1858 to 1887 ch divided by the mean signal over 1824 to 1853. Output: 2.28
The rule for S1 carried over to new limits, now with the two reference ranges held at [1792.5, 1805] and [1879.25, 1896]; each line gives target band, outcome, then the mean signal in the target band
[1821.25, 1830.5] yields 1.40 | 3.3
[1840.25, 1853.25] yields 9.23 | 1.12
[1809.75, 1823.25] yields 0.22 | 3.84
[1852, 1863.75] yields 3.01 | 2.86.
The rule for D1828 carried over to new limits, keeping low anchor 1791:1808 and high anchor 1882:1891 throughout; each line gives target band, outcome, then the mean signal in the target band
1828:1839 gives 6.1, 1.7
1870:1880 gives -0.3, 3.83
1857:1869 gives 1.0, 3.44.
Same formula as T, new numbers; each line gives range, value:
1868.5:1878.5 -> 3.82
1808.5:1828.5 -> 3.75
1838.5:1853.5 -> 1.05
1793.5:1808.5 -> 3.88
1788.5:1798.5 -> 3.78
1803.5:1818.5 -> 3.85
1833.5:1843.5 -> 0.649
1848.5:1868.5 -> 2.84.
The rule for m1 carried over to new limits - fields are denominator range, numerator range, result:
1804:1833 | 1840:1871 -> 0.67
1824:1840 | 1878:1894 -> 1.82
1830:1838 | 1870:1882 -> 2.46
